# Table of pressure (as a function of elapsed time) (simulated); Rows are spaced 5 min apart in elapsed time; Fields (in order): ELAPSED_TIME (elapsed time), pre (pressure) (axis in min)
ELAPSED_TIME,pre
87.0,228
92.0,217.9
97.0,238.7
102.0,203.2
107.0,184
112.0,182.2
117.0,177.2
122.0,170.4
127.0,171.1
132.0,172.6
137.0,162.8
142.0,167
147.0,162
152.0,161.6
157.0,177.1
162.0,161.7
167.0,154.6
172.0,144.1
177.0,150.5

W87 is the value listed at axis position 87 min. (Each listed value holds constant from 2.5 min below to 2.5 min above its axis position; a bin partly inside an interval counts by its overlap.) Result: 228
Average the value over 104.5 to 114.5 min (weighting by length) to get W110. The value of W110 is 183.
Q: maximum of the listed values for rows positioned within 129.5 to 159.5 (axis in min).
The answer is 177.1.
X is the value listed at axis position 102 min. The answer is 203.2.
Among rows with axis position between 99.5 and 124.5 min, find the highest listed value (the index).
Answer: 203.2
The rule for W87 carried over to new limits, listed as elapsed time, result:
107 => 184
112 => 182.2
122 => 170.4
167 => 154.6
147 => 162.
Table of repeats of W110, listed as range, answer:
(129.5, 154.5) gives 165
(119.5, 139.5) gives 169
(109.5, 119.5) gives 180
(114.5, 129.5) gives 173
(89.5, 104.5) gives 220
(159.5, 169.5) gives 158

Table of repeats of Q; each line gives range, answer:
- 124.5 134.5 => 172.6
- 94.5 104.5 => 238.7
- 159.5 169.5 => 161.7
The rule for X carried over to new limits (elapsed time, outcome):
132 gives 172.6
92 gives 217.9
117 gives 177.2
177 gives 150.5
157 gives 177.1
